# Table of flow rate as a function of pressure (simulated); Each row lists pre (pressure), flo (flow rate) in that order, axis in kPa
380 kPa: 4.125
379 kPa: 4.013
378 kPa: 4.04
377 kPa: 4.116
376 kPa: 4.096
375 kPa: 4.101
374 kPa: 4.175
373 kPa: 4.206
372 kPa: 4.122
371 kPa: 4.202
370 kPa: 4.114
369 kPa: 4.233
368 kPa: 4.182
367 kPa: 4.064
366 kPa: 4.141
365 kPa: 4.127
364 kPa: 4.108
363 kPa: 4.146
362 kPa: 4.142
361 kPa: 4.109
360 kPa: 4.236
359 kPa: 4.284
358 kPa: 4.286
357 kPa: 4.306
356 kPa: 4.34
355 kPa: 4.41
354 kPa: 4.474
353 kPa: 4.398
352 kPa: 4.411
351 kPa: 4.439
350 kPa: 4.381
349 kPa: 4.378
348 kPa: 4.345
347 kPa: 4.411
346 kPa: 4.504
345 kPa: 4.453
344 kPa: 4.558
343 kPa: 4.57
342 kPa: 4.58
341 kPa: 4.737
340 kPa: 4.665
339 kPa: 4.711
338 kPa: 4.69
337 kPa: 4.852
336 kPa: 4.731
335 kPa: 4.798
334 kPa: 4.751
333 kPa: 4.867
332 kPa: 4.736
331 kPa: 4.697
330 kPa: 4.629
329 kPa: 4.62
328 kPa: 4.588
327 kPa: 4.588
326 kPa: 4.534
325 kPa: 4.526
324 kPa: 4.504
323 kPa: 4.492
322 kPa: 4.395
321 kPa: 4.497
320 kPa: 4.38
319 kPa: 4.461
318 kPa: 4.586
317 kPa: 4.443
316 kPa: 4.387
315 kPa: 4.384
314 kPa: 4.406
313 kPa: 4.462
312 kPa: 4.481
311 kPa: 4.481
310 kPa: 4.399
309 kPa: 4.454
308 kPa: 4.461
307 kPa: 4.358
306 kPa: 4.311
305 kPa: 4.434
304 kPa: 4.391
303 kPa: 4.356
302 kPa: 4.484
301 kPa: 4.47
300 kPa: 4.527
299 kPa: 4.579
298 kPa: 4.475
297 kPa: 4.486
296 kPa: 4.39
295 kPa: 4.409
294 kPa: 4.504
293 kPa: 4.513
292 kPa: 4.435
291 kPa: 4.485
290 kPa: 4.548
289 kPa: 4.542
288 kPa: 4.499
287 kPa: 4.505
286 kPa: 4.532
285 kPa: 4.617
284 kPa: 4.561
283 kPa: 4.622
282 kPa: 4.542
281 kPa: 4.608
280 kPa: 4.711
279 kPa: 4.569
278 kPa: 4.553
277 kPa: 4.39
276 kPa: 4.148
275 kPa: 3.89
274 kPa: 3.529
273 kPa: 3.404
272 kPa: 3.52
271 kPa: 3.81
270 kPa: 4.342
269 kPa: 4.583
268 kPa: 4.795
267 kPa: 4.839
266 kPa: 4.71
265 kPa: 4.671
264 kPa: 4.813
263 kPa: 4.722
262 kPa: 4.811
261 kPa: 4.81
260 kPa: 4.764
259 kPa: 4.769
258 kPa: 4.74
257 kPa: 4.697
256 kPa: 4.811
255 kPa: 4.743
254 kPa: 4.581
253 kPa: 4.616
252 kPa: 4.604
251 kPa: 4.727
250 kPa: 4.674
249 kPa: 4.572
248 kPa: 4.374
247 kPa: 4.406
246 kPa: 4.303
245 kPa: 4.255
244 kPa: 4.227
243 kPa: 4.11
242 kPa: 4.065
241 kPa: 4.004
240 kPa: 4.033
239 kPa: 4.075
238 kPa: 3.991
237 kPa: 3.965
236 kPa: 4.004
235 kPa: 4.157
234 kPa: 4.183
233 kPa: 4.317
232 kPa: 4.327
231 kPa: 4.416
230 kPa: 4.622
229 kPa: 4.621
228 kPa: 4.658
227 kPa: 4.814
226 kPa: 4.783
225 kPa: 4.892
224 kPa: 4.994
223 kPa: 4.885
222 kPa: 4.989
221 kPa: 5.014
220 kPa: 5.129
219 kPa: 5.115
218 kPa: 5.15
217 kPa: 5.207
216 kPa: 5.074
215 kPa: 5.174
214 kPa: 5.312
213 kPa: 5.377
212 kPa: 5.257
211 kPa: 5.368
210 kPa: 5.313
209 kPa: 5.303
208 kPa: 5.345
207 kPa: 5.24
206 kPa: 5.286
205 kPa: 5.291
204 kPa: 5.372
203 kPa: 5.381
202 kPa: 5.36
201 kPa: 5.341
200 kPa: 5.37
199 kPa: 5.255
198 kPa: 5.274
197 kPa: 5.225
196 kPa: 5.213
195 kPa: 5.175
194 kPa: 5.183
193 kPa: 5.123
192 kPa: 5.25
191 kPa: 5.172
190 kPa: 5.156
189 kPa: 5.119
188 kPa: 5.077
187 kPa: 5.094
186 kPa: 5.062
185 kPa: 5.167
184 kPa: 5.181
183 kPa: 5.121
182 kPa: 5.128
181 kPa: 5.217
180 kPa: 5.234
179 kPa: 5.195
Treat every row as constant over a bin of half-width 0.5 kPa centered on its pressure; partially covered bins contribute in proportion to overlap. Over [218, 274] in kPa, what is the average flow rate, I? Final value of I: 4.5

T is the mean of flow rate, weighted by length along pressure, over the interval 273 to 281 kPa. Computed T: 4.22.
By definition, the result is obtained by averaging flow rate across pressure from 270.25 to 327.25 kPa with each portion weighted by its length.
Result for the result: 4.4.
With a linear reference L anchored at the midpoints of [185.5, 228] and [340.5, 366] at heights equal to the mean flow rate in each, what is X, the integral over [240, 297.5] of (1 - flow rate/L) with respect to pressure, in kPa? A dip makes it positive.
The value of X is 4.4 kPa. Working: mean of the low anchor 5.17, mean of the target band 4.46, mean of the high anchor 4.36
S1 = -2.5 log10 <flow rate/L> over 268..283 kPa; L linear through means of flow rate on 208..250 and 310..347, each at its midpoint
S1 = 0.10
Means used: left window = 4.66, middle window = 4.22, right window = 4.57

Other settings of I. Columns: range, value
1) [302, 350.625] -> 4.53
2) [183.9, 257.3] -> 4.85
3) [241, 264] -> 4.56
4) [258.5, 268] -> 4.77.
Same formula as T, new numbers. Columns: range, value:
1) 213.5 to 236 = 4.79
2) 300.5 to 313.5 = 4.43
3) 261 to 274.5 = 4.37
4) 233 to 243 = 4.07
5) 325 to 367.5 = 4.47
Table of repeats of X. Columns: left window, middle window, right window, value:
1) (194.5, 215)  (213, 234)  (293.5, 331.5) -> 1.17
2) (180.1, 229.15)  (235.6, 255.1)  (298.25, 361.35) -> 2.50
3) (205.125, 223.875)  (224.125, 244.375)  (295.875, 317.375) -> 2.85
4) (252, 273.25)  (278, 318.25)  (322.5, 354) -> 0.78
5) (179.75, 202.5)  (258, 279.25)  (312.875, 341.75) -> 1.95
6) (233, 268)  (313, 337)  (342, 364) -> -0.98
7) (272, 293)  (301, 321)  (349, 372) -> -0.49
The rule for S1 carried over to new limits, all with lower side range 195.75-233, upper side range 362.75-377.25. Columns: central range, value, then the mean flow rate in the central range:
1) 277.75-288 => 0.02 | 4.58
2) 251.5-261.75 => 0.03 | 4.72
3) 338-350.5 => -0.06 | 4.53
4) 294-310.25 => 0.03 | 4.44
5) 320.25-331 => -0.03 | 4.54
